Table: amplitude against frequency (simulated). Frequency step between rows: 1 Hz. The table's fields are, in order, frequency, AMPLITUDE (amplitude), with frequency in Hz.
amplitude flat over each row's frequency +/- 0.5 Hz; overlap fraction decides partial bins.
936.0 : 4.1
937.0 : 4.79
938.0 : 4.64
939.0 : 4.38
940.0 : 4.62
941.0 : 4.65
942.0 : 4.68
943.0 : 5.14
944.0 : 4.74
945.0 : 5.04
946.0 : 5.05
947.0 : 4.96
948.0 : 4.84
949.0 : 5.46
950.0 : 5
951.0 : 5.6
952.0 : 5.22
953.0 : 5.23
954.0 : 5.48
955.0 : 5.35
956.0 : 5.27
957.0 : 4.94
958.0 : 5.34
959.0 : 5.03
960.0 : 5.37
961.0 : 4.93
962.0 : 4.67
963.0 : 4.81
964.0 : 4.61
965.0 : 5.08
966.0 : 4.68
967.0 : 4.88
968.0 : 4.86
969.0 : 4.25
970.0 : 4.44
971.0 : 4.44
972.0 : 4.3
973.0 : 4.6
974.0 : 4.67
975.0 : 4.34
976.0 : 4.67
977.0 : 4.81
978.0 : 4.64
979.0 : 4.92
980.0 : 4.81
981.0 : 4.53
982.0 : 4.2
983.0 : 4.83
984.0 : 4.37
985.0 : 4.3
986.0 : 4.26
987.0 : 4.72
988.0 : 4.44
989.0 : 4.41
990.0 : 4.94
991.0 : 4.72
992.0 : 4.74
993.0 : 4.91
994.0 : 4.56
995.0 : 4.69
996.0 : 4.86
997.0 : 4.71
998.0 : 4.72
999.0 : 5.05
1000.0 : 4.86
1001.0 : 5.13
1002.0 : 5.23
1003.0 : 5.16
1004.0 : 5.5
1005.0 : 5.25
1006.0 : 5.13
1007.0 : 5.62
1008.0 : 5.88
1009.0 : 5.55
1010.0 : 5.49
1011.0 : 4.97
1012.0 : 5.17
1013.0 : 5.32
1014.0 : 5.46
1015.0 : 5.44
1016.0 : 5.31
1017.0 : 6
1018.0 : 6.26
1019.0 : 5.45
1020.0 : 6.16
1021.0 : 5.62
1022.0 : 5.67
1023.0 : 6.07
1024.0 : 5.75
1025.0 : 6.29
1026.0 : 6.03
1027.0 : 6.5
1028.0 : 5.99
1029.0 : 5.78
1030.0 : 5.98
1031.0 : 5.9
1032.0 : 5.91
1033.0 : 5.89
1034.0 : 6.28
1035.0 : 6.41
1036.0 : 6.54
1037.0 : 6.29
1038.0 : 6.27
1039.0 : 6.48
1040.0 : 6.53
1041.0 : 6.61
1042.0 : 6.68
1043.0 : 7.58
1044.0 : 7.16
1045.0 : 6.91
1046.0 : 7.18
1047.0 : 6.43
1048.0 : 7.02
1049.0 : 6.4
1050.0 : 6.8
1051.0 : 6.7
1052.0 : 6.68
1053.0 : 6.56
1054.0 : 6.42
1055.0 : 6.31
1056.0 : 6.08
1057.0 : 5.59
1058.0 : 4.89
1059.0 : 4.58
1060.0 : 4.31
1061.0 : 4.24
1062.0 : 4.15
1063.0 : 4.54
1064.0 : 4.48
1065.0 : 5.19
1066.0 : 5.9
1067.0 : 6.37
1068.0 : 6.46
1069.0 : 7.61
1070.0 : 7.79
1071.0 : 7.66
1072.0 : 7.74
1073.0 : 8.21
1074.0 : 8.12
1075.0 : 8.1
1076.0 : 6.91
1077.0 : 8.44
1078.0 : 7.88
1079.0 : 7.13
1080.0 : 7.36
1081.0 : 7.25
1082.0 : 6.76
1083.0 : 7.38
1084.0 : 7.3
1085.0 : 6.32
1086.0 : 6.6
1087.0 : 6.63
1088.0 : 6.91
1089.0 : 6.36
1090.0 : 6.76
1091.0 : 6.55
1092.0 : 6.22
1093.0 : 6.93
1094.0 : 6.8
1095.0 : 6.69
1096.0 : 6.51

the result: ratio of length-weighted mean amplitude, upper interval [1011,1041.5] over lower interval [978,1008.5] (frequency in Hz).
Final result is 1.2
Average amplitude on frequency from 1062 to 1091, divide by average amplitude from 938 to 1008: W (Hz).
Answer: 1.42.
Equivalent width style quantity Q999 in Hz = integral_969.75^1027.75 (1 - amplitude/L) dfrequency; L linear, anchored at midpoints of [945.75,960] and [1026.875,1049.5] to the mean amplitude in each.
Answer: 7.9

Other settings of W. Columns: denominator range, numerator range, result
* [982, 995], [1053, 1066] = 1.12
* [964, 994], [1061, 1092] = 1.47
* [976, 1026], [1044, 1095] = 1.28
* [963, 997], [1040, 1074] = 1.36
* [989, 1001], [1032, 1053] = 1.38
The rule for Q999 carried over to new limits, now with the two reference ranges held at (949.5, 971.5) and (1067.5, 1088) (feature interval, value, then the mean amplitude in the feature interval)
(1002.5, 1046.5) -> 2.2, 5.99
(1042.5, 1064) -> 2.7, 5.99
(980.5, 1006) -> 4.0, 4.77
